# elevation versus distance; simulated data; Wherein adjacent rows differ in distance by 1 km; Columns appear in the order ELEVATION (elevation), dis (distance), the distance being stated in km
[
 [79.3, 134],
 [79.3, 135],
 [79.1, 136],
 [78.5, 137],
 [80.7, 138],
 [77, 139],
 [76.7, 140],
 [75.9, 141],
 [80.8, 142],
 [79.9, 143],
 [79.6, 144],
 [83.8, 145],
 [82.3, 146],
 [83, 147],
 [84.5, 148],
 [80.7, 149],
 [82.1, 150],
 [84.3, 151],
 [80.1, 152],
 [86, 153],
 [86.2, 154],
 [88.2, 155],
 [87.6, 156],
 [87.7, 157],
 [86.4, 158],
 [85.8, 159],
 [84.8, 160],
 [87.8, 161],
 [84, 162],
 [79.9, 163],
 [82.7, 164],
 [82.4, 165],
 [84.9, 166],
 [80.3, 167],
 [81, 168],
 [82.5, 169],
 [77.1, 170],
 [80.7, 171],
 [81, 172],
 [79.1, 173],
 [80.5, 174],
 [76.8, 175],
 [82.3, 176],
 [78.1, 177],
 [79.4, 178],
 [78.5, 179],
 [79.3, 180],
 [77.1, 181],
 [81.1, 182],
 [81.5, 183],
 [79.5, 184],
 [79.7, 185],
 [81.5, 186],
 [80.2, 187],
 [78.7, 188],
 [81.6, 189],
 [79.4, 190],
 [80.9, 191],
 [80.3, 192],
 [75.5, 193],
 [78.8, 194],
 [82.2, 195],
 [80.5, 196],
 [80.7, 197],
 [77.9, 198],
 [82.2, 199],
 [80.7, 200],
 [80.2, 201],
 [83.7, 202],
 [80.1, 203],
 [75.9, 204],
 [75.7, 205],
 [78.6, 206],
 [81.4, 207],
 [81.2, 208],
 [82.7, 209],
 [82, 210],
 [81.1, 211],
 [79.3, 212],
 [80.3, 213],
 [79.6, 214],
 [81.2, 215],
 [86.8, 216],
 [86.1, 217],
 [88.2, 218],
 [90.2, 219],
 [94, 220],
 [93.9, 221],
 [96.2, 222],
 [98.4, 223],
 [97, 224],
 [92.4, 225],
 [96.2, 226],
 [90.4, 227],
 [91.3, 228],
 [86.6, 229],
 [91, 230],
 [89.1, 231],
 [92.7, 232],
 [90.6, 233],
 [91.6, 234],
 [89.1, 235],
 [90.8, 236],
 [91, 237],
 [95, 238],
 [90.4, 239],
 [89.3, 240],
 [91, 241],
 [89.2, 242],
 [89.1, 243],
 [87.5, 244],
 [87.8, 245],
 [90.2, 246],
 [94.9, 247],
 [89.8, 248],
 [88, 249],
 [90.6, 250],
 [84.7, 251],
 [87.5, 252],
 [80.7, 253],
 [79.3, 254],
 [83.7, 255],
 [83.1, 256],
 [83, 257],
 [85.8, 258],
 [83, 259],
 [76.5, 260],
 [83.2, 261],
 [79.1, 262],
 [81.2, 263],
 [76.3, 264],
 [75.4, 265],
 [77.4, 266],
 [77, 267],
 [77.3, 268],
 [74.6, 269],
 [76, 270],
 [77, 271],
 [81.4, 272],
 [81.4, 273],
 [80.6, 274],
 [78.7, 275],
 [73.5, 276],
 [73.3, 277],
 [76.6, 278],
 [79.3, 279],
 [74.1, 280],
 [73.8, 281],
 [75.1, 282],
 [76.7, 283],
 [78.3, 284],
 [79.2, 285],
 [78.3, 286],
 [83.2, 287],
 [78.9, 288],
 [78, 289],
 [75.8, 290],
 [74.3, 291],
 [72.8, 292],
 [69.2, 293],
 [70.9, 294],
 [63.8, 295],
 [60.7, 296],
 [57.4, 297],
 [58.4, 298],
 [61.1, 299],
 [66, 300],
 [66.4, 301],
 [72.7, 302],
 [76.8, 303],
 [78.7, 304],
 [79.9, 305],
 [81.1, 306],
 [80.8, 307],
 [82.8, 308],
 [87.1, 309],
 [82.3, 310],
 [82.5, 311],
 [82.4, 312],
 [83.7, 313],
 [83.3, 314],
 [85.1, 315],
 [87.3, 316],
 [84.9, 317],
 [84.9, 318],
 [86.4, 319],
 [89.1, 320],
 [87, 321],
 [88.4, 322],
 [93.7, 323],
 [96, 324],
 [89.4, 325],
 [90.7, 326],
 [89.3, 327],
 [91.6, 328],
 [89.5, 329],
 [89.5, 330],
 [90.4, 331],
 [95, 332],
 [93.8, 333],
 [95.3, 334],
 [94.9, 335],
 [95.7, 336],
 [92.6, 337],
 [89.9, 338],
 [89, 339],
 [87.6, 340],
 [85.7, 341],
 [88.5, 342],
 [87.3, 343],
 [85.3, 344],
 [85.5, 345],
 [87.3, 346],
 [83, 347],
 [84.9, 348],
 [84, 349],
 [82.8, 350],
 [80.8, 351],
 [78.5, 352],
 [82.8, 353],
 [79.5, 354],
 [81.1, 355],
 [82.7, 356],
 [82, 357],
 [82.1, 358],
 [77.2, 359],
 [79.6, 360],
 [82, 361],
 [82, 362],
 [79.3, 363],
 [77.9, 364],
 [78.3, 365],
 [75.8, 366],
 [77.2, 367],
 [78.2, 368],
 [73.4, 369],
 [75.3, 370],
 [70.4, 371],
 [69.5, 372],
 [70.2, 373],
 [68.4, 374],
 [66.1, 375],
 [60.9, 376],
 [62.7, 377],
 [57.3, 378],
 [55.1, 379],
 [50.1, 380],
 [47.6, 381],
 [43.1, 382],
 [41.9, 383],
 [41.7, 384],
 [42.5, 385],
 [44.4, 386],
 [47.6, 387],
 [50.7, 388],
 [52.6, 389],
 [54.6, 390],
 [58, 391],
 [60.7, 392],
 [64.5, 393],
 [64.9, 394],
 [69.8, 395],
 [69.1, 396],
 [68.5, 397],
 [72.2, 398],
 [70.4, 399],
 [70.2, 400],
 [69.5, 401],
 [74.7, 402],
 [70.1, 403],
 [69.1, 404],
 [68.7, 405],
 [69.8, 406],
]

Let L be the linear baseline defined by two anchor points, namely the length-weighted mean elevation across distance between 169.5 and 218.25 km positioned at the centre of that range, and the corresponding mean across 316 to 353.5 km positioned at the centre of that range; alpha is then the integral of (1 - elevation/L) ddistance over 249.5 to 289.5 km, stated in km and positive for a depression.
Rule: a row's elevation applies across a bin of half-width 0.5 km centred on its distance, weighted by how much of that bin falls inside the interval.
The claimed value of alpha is 2.5 km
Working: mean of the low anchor 80.3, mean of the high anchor 88.4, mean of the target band 79.3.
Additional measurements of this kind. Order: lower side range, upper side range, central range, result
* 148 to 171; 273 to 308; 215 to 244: -4.67 km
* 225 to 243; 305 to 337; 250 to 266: 1.50 km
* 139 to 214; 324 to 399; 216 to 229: -2.09 km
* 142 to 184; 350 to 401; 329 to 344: -4.48 km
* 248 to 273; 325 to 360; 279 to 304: 3.37 km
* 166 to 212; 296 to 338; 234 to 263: -1.82 km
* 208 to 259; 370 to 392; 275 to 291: 0.08 km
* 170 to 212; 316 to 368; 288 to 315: 3.16 km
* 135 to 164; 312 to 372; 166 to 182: 0.59 km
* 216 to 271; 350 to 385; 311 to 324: -1.64 km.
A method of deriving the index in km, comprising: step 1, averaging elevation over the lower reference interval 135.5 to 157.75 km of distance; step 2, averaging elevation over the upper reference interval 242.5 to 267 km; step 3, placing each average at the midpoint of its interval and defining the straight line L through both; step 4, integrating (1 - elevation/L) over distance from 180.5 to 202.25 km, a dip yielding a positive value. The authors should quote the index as 0.71 km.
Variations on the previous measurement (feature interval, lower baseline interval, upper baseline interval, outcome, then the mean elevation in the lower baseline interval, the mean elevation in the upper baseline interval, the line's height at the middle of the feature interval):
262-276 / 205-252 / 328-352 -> 1.68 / 88.5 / 88.5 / 88.5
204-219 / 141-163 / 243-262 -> 0.52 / 83.8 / 85.4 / 84.8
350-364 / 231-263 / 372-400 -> -3.62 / 87.3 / 58.1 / 64.2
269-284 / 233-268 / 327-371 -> 1.47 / 85.6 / 84.4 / 85.3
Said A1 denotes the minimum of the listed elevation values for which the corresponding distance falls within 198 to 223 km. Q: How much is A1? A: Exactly 75.7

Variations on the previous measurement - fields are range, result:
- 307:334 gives 80.8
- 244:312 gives 57.4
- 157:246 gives 75.5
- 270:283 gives 73.3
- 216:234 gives 86.1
